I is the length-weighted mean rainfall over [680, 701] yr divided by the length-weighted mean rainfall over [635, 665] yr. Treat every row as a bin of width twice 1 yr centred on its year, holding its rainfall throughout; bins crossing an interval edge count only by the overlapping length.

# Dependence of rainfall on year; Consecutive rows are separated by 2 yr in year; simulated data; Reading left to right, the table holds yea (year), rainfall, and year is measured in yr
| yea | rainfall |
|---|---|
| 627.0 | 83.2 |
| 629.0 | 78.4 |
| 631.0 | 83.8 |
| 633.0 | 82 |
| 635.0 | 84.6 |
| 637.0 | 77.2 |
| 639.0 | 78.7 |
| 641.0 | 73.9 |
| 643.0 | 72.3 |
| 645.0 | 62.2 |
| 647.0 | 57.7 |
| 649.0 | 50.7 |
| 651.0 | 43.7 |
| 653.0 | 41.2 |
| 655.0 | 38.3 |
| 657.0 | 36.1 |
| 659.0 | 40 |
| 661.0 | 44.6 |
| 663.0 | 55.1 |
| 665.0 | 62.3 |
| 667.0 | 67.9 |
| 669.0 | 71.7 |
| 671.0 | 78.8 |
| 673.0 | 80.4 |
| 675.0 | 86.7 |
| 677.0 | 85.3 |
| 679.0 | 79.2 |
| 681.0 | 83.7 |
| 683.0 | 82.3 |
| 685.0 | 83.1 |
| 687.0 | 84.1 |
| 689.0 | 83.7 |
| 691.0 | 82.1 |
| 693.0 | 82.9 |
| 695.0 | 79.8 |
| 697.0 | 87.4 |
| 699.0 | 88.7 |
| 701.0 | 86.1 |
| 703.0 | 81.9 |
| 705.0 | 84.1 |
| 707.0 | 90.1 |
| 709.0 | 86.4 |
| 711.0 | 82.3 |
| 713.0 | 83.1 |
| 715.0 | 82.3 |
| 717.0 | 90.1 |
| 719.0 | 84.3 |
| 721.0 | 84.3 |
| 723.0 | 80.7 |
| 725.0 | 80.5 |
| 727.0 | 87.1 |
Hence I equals 1.49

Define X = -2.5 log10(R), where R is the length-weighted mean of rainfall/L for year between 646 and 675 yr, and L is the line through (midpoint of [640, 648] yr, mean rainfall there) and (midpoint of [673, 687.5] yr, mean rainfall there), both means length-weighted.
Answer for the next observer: 0.314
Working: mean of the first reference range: 66.5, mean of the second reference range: 83.3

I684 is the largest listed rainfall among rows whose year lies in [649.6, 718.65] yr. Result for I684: 90.1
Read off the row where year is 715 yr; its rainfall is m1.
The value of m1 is 82.3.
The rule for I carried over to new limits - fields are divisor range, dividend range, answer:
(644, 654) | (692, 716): 1.66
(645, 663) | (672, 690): 1.82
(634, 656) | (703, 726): 1.36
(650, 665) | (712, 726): 1.90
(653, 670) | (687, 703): 1.64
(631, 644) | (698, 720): 1.09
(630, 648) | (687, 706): 1.13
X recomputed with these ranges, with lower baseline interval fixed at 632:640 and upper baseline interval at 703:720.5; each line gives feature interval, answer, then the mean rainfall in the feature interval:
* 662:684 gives 0.10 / 75.8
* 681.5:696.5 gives 0.01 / 82.8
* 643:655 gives 0.49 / 51.8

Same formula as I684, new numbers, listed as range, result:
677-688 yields 85.3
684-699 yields 88.7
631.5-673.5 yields 84.6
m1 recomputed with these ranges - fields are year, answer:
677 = 85.3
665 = 62.3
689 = 83.7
